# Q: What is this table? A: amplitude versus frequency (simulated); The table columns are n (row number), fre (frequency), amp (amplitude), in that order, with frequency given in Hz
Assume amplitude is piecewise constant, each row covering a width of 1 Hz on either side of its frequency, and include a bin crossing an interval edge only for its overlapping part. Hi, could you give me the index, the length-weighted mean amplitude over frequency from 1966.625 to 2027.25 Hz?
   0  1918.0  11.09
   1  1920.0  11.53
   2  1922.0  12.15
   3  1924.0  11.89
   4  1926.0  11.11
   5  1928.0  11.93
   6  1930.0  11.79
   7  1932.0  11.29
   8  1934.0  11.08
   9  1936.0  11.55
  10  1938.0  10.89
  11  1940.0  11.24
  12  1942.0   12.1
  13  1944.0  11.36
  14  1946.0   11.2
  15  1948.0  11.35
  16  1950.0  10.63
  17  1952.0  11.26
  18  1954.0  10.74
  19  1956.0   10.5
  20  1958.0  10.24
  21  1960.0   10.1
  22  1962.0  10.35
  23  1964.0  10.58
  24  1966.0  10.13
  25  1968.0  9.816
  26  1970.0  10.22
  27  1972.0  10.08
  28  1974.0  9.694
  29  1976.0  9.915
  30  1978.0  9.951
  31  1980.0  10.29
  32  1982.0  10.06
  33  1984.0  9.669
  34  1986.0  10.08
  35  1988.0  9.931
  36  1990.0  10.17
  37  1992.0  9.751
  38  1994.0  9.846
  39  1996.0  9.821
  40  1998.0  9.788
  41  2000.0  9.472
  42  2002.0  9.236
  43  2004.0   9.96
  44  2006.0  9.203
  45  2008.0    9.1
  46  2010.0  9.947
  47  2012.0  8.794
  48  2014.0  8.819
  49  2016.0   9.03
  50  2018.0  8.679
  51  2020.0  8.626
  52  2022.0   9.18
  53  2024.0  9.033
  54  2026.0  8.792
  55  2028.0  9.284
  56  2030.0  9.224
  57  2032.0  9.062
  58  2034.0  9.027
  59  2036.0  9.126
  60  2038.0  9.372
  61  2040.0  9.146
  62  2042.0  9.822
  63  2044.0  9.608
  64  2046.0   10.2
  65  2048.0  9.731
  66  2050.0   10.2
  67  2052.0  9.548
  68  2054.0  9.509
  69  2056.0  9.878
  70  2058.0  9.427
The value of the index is 9.57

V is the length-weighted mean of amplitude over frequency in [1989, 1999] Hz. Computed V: 9.88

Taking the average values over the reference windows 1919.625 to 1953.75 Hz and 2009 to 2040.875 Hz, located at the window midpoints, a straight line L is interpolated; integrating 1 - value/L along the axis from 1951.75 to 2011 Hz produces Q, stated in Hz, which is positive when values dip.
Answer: 1.4 Hz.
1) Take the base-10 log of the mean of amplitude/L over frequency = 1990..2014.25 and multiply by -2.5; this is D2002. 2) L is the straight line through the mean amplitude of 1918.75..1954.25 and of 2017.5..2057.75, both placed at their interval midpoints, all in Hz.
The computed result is 0.06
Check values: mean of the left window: 11.4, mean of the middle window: 9.53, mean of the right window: 9.36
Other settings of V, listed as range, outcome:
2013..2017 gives 8.92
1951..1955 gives 11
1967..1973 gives 10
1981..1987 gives 9.94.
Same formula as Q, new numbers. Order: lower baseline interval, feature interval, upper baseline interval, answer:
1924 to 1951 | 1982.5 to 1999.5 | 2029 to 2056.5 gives 0.9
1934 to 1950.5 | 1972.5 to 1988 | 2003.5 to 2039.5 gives 0.4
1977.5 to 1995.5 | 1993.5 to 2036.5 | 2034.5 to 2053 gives 2.5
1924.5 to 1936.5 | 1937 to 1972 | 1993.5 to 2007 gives 0.3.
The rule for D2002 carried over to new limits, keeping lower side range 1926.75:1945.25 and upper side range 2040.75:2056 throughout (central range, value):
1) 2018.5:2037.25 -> 0.12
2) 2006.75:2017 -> 0.13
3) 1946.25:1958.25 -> 0.04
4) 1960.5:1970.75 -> 0.08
